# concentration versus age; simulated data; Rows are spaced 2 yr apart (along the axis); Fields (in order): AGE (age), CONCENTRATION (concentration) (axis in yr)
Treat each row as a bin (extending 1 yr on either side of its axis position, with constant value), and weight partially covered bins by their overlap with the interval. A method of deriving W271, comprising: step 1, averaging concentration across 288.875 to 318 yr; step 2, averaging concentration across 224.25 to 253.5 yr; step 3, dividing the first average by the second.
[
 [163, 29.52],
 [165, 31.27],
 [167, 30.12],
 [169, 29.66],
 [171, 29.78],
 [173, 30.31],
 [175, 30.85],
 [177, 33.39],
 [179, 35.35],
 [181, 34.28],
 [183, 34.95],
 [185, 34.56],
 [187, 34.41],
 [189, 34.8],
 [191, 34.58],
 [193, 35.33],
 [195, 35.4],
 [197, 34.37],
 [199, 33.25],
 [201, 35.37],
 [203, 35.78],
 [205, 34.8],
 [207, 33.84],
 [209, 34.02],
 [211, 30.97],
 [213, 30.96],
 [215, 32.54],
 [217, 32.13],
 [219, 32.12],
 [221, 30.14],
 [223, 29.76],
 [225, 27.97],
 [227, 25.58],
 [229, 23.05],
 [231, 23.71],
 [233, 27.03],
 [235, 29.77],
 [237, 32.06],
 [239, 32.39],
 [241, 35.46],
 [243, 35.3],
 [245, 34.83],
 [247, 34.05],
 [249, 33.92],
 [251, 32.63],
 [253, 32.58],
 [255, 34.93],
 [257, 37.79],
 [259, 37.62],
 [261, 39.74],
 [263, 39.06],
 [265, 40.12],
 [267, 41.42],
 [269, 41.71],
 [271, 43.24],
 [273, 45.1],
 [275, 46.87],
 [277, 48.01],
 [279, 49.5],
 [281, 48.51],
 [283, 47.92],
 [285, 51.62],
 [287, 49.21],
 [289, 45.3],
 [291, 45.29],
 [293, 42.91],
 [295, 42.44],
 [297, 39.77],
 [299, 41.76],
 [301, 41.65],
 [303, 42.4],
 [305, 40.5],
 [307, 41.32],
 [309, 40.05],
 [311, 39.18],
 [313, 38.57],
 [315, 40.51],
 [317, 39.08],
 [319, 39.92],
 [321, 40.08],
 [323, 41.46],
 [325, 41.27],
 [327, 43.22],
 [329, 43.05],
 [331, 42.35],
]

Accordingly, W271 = 1.3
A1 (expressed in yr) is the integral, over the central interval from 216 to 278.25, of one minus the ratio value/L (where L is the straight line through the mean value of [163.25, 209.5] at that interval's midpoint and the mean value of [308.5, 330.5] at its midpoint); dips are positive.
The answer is 3.3 yr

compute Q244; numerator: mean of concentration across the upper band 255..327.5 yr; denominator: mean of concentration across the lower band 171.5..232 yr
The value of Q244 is 1.32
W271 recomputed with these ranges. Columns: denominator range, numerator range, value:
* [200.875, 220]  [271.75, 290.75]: 1.44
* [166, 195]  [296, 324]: 1.22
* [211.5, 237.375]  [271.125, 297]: 1.61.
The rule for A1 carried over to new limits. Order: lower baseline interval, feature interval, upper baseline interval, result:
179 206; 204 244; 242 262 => 5.0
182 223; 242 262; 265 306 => 2.4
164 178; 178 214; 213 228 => -4.6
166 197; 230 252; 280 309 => 4.0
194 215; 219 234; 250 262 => 3.3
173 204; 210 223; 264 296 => 2.2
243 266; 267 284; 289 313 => -3.3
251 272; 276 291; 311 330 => -3.4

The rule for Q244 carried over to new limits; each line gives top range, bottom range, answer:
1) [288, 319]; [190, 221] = 1.23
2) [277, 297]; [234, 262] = 1.35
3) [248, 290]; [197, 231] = 1.35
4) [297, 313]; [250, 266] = 1.11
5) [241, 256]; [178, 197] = 0.98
